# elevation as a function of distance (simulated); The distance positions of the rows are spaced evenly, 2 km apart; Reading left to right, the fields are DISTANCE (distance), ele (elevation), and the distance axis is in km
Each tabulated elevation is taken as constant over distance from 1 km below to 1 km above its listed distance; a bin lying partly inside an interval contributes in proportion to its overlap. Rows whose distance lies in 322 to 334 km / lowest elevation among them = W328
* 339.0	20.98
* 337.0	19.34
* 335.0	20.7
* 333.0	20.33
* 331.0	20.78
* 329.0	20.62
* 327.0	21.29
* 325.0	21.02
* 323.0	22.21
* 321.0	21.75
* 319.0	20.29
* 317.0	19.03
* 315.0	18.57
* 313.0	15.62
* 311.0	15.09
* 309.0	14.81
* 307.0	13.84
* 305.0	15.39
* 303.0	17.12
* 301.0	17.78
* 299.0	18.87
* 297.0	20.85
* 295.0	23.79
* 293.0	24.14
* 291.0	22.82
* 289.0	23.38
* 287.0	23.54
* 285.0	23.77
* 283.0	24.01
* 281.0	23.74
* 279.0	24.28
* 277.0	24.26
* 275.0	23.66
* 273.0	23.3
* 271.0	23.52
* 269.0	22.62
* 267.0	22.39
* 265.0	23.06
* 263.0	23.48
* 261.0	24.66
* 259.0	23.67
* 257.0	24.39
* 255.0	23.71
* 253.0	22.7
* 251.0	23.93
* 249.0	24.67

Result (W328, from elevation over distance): 20.33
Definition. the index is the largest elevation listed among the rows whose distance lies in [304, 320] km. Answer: 20.29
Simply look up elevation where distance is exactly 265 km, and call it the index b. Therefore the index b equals 23.06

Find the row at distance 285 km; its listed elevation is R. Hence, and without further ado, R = 23.77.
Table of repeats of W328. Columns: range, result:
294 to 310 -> 13.84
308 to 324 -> 14.81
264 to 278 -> 22.39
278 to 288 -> 23.54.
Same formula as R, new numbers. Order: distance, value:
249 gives 24.67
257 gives 24.39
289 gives 23.38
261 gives 24.66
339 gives 20.98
